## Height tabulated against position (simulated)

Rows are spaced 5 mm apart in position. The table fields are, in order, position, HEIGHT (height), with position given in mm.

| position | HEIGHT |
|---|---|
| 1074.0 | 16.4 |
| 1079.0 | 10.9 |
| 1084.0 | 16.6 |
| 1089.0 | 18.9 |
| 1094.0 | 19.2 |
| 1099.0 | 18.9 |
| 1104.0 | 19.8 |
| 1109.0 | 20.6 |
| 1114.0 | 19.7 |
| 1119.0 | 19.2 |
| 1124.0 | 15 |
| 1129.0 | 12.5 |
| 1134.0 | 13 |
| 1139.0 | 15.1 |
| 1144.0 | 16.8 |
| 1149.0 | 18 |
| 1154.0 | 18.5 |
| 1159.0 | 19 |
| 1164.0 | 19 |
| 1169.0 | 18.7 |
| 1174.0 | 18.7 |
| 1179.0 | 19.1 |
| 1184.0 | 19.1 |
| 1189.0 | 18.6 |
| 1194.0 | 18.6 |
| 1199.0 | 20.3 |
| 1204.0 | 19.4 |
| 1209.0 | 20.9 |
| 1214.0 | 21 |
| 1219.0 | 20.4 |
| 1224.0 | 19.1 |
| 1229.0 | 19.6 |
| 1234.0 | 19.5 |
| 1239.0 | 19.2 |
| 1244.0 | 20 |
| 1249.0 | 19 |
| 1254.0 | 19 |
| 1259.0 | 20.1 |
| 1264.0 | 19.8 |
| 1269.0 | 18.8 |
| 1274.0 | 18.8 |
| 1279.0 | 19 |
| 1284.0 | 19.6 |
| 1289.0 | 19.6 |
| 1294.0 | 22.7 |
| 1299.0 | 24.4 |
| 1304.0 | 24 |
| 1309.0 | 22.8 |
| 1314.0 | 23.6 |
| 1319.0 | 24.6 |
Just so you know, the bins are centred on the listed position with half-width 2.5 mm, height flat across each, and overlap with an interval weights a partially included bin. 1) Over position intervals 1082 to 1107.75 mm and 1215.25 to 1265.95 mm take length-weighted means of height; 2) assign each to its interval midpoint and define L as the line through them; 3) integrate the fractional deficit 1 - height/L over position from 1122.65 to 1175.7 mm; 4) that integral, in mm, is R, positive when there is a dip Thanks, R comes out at 6.53 mm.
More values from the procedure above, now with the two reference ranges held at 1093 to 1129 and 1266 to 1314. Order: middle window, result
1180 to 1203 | 0.6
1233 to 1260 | 1.4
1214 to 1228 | 0.1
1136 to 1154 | 2.1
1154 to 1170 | 0.3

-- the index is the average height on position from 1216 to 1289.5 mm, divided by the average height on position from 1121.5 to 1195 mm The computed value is 1.12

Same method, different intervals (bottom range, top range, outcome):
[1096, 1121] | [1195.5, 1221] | 1.04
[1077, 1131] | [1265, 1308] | 1.19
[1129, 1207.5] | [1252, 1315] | 1.16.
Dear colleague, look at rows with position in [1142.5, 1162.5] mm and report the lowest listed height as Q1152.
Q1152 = 16.8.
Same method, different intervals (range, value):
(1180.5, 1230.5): 18.6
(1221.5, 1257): 19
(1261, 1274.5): 18.8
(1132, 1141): 13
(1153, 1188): 18.5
